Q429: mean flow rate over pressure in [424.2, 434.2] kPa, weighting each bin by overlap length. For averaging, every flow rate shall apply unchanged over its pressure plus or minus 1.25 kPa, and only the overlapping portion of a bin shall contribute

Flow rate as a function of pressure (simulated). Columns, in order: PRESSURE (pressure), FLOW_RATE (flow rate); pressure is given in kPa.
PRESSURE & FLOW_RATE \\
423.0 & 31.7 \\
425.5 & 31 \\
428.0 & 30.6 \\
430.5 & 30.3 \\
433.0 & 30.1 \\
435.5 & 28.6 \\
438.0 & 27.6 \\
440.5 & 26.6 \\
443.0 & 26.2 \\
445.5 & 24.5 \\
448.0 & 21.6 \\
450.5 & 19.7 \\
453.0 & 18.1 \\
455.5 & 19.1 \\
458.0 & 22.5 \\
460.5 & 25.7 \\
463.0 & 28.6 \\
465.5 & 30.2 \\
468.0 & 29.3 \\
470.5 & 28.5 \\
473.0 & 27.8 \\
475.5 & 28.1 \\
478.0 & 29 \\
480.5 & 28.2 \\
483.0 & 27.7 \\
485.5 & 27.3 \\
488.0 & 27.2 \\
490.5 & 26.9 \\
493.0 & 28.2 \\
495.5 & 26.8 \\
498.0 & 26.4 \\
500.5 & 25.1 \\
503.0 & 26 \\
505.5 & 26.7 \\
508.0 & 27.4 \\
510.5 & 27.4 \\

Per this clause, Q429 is 30.5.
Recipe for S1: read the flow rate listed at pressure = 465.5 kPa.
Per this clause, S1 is 30.2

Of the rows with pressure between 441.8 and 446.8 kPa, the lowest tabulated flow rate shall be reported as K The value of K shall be 24.5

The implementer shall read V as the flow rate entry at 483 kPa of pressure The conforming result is 27.7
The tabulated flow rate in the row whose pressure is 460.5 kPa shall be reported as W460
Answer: 25.7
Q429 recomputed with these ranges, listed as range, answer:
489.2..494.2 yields 27.5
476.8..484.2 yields 28.3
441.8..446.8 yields 25.3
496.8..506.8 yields 26.1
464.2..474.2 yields 29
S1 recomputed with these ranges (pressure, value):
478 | 29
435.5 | 28.6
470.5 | 28.5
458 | 22.5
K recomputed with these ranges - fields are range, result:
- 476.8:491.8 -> 26.9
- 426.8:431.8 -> 30.3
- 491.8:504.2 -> 25.1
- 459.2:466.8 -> 25.7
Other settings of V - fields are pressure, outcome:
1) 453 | 18.1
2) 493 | 28.2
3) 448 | 21.6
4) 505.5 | 26.7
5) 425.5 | 31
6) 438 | 27.6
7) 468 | 29.3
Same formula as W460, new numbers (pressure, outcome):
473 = 27.8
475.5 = 28.1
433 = 30.1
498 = 26.4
